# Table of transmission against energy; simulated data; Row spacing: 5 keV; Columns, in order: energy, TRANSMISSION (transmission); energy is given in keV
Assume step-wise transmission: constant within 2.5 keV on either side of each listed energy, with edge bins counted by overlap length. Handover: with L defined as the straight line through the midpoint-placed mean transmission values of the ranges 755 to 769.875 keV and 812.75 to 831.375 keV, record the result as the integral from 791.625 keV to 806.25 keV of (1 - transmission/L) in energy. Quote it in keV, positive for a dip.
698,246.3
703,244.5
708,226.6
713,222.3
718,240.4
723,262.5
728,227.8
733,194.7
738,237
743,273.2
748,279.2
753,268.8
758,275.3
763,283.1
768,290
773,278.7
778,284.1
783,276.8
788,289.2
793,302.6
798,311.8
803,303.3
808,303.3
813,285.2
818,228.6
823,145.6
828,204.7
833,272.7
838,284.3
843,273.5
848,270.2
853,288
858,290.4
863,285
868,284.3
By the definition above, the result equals -4.2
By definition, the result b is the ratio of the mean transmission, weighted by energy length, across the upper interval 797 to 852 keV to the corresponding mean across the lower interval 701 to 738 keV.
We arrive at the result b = 1.1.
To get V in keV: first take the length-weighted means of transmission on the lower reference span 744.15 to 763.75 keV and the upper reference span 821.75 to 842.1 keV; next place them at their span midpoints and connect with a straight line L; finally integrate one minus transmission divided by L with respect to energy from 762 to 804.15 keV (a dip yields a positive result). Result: -4.95 keV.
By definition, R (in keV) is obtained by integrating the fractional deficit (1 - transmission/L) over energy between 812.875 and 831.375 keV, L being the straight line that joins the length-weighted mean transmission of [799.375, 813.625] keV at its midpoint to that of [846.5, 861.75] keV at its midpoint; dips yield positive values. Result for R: 5.3 keV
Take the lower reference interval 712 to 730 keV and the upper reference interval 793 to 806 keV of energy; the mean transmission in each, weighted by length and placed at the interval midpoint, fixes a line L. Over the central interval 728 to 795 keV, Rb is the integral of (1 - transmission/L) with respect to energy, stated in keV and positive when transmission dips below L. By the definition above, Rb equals 1.14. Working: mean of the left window 240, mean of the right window 306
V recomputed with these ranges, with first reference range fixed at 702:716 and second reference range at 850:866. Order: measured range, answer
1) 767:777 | -1.2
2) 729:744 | 0.6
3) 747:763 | -1.8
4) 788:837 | 0.9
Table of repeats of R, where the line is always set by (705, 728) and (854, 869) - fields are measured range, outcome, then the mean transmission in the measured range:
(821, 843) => 3.4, 234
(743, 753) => -1.1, 275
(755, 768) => -1.5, 281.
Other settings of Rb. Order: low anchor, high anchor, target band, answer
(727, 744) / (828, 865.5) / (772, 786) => -1.8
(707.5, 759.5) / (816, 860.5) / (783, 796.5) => -2.4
